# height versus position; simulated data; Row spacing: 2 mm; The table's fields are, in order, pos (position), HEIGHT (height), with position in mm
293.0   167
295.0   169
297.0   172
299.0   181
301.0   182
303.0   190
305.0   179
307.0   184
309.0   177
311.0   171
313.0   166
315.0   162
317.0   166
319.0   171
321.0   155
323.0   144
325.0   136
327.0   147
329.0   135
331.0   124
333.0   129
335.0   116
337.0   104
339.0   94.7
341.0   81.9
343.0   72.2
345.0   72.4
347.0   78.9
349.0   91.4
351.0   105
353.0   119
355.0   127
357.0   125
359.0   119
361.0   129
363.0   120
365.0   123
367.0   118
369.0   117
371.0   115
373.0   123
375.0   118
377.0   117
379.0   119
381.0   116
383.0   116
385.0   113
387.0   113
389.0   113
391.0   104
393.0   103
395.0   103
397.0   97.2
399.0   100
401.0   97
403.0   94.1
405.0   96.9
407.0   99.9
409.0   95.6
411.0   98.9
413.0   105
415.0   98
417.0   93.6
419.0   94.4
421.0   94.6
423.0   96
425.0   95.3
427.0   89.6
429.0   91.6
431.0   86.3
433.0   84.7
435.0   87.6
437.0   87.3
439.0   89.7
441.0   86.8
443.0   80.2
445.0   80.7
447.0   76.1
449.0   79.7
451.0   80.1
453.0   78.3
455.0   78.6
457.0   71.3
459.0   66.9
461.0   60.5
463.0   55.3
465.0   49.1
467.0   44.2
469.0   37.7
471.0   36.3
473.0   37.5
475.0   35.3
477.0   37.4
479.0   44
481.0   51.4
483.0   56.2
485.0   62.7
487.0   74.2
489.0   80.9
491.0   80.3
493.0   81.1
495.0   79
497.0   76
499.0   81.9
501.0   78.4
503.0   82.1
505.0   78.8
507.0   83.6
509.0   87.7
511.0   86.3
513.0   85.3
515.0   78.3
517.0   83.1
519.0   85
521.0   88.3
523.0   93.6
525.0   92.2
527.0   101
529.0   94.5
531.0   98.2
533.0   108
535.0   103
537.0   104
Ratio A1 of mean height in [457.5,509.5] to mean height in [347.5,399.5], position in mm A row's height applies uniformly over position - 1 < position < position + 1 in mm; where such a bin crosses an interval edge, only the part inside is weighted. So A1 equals 0.6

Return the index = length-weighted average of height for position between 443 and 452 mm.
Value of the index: 79.3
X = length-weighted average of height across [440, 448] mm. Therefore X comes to 81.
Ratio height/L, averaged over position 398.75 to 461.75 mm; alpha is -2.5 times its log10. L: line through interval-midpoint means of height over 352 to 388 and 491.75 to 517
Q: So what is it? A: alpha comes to 0.17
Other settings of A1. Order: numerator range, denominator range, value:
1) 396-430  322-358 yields 0.87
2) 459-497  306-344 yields 0.41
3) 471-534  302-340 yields 0.51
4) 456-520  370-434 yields 0.65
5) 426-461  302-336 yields 0.52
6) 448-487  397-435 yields 0.59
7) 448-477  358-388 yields 0.48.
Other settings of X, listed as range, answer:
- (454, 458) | 74.9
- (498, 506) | 80.3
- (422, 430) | 93.1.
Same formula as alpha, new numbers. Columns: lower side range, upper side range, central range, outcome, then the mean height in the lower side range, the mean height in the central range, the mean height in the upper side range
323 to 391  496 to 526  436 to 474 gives 0.38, 114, 67.2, 84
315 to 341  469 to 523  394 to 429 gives 0.06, 134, 96.9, 70.2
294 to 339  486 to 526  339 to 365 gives 0.34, 156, 104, 82.8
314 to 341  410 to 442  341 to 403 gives 0.06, 135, 109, 92.5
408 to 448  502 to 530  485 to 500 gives 0.13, 90.6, 78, 87.1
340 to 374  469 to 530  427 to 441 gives 0.02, 108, 87.9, 73.2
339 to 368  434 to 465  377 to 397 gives -0.16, 105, 111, 76.4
